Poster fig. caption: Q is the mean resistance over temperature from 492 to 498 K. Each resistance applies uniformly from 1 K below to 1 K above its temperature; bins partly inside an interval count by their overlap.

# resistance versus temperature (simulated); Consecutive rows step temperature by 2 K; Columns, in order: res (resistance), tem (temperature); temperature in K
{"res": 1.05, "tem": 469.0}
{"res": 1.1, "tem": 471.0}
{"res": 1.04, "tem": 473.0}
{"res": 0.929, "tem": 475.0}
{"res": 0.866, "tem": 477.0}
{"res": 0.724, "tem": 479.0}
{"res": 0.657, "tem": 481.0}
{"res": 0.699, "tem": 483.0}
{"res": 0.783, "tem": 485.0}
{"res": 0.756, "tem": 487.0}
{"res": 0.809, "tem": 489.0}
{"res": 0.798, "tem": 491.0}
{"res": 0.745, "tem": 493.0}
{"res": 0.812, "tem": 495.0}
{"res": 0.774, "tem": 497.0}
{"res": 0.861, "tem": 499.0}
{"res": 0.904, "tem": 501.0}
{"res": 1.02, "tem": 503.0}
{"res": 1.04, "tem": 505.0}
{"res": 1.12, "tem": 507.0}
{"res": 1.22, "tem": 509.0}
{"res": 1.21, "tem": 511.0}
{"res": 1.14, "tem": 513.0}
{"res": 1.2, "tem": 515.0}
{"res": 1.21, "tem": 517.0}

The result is 0.777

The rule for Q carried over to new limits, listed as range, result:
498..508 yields 0.989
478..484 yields 0.693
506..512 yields 1.18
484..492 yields 0.787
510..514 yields 1.17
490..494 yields 0.772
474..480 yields 0.84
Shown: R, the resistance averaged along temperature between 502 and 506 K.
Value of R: 1.03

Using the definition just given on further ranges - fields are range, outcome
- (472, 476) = 0.985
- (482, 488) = 0.746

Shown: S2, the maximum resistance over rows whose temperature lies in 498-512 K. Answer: 1.22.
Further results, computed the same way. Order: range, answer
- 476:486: 0.866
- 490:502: 0.904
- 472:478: 1.04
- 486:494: 0.809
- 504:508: 1.12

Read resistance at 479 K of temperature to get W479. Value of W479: 0.724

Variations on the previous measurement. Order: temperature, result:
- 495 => 0.812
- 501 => 0.904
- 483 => 0.699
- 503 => 1.02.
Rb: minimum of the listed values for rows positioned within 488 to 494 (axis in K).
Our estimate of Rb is 0.745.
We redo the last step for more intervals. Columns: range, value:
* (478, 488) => 0.657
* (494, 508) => 0.774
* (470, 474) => 1.04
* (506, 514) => 1.12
